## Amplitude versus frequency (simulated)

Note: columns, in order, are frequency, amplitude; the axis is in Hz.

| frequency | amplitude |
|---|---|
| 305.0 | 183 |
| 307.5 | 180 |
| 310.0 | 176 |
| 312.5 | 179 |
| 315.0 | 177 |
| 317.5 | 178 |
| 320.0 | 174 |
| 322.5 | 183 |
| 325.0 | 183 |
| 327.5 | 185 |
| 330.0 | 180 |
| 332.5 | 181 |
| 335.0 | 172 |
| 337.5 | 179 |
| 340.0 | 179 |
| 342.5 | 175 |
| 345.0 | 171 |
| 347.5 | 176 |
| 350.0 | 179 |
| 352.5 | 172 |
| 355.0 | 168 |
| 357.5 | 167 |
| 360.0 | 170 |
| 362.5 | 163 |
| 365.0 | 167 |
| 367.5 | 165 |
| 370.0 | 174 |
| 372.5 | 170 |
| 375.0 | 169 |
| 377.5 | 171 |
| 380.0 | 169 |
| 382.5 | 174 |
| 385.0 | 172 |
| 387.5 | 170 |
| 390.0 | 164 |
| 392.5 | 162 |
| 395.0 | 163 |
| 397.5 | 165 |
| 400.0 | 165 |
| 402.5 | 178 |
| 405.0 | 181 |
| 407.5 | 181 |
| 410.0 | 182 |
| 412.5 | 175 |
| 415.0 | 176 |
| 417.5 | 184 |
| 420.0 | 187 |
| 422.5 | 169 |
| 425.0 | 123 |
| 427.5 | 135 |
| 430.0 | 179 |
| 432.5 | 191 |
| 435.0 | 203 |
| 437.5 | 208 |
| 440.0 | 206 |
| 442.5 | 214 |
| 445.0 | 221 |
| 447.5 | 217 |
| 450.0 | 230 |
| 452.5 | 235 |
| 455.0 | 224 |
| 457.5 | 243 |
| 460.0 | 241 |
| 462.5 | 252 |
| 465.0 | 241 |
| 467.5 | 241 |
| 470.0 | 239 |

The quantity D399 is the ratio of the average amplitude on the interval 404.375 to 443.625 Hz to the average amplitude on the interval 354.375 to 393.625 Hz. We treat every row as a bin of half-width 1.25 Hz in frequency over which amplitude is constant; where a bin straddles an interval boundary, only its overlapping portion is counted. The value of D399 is 1.07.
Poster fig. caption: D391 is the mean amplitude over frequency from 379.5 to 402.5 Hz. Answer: 168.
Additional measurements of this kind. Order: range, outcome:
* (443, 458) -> 227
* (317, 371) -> 175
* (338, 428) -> 170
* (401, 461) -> 195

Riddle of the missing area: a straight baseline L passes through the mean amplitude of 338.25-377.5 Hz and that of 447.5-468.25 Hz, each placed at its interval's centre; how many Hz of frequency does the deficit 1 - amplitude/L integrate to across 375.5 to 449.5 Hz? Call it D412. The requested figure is 10.0 Hz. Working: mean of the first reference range 171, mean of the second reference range 237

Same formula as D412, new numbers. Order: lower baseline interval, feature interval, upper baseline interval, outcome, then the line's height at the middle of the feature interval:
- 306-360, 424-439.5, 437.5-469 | 3.2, 220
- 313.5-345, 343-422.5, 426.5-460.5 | 8.8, 193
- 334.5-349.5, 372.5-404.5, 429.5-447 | 3.5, 190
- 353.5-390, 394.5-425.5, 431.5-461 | 3.5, 195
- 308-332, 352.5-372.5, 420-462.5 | 2.1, 188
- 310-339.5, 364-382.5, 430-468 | 2.5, 196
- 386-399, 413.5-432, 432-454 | 2.7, 195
